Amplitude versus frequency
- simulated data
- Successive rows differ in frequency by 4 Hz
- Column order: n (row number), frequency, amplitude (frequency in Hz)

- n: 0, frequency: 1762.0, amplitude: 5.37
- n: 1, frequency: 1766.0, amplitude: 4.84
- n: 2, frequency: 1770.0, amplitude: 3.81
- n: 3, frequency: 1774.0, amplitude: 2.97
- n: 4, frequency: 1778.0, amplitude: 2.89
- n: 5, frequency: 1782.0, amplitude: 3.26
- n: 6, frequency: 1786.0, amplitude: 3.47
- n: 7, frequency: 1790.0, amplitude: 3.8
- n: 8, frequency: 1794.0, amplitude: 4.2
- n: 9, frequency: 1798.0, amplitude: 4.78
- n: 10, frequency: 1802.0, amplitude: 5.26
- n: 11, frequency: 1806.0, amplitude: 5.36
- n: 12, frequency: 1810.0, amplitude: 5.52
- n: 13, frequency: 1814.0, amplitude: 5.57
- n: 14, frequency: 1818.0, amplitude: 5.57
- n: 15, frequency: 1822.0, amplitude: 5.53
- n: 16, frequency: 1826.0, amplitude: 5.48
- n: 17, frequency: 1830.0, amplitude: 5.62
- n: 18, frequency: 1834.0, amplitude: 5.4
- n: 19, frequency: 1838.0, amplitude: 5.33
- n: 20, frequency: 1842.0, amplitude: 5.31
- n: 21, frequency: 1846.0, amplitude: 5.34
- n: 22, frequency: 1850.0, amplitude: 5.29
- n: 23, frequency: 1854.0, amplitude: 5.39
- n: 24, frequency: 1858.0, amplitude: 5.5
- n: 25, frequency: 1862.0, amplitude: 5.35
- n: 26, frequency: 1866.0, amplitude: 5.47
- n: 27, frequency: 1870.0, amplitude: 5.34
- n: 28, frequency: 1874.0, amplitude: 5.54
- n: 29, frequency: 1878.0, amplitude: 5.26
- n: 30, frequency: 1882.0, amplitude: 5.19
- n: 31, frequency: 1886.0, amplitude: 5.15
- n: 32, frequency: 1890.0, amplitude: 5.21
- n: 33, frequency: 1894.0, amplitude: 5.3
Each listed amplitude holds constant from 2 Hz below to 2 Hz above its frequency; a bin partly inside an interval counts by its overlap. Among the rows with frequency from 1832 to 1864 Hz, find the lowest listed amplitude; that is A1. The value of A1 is 5.29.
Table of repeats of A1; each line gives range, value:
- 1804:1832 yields 5.36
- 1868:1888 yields 5.15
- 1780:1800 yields 3.26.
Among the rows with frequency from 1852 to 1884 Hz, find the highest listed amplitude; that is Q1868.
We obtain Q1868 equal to 5.54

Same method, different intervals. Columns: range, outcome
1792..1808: 5.36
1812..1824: 5.57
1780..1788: 3.47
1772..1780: 2.97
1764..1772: 4.84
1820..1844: 5.62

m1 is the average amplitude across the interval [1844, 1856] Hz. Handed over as 5.34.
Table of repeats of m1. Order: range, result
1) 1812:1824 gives 5.56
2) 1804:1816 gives 5.48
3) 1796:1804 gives 5.02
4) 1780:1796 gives 3.68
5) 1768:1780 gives 3.22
